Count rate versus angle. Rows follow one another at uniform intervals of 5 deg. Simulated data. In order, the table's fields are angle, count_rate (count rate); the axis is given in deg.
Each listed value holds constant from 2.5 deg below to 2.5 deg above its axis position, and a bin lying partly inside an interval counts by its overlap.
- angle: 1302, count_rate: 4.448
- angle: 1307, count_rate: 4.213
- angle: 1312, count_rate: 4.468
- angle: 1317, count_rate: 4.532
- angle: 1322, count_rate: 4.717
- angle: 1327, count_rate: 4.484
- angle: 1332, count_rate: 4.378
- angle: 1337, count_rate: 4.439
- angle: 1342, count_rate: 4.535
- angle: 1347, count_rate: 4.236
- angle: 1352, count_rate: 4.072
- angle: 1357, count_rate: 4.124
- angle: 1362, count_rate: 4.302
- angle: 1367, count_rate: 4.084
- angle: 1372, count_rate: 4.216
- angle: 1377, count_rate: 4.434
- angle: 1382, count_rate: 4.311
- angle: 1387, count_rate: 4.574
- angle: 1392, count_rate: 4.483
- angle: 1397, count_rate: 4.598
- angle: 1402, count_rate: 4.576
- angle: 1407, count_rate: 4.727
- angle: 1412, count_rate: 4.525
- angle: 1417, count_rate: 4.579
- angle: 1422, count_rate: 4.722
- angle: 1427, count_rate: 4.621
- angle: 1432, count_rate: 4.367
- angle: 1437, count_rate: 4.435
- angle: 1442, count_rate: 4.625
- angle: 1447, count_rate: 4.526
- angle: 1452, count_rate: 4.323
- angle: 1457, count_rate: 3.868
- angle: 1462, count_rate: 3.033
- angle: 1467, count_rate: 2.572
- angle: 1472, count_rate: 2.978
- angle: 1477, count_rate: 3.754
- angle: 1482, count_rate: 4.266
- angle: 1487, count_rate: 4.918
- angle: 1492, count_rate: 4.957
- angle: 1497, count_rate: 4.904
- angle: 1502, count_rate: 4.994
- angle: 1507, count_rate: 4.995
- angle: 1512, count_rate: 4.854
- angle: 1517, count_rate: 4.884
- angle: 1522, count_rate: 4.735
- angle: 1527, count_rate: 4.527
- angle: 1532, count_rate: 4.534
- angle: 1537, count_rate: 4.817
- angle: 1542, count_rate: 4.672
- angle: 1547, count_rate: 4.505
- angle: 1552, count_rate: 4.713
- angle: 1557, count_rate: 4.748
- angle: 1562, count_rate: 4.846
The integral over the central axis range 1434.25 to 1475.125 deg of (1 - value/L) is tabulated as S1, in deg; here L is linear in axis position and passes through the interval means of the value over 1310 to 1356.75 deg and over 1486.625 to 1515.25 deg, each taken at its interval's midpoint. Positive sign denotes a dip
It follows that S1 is 8.4 deg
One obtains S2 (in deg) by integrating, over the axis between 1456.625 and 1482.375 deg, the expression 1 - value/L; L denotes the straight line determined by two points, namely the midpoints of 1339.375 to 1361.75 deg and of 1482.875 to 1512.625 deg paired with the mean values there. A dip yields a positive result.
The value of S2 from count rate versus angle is 8.0 deg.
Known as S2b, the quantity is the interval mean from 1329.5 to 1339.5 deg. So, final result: 4.41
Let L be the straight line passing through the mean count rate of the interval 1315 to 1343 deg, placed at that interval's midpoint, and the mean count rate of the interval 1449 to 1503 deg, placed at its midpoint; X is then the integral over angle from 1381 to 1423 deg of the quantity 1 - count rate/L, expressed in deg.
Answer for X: -2.9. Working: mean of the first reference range 4.51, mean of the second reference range 4.03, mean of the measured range 4.57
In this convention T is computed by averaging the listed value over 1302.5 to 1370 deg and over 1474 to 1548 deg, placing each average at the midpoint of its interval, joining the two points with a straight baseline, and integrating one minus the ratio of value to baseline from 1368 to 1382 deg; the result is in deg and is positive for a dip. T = 0.41 deg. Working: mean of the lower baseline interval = 4.35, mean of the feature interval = 4.3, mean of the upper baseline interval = 4.68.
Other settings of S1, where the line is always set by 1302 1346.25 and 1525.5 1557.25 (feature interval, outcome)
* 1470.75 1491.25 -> 2.1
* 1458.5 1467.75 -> 3.3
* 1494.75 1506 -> -0.9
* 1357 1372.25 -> 1.0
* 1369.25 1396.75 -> 0.6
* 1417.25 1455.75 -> 0.5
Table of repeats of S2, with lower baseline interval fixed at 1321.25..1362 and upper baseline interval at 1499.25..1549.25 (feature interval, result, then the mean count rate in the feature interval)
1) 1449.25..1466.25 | 3.6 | 3.63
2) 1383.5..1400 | -0.3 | 4.54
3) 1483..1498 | -0.6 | 4.86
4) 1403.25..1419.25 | -0.4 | 4.61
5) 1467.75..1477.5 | 3.1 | 3.14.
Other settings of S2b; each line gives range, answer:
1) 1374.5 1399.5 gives 4.48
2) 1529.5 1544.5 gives 4.67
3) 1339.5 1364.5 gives 4.25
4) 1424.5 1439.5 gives 4.47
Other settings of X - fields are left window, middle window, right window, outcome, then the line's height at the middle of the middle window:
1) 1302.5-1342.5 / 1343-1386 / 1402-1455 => 2.4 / 4.5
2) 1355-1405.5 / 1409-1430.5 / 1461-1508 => -1.6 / 4.29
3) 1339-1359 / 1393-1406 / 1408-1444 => -0.4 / 4.45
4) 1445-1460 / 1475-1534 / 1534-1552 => -3.2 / 4.46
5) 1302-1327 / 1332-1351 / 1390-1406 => 0.6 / 4.51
